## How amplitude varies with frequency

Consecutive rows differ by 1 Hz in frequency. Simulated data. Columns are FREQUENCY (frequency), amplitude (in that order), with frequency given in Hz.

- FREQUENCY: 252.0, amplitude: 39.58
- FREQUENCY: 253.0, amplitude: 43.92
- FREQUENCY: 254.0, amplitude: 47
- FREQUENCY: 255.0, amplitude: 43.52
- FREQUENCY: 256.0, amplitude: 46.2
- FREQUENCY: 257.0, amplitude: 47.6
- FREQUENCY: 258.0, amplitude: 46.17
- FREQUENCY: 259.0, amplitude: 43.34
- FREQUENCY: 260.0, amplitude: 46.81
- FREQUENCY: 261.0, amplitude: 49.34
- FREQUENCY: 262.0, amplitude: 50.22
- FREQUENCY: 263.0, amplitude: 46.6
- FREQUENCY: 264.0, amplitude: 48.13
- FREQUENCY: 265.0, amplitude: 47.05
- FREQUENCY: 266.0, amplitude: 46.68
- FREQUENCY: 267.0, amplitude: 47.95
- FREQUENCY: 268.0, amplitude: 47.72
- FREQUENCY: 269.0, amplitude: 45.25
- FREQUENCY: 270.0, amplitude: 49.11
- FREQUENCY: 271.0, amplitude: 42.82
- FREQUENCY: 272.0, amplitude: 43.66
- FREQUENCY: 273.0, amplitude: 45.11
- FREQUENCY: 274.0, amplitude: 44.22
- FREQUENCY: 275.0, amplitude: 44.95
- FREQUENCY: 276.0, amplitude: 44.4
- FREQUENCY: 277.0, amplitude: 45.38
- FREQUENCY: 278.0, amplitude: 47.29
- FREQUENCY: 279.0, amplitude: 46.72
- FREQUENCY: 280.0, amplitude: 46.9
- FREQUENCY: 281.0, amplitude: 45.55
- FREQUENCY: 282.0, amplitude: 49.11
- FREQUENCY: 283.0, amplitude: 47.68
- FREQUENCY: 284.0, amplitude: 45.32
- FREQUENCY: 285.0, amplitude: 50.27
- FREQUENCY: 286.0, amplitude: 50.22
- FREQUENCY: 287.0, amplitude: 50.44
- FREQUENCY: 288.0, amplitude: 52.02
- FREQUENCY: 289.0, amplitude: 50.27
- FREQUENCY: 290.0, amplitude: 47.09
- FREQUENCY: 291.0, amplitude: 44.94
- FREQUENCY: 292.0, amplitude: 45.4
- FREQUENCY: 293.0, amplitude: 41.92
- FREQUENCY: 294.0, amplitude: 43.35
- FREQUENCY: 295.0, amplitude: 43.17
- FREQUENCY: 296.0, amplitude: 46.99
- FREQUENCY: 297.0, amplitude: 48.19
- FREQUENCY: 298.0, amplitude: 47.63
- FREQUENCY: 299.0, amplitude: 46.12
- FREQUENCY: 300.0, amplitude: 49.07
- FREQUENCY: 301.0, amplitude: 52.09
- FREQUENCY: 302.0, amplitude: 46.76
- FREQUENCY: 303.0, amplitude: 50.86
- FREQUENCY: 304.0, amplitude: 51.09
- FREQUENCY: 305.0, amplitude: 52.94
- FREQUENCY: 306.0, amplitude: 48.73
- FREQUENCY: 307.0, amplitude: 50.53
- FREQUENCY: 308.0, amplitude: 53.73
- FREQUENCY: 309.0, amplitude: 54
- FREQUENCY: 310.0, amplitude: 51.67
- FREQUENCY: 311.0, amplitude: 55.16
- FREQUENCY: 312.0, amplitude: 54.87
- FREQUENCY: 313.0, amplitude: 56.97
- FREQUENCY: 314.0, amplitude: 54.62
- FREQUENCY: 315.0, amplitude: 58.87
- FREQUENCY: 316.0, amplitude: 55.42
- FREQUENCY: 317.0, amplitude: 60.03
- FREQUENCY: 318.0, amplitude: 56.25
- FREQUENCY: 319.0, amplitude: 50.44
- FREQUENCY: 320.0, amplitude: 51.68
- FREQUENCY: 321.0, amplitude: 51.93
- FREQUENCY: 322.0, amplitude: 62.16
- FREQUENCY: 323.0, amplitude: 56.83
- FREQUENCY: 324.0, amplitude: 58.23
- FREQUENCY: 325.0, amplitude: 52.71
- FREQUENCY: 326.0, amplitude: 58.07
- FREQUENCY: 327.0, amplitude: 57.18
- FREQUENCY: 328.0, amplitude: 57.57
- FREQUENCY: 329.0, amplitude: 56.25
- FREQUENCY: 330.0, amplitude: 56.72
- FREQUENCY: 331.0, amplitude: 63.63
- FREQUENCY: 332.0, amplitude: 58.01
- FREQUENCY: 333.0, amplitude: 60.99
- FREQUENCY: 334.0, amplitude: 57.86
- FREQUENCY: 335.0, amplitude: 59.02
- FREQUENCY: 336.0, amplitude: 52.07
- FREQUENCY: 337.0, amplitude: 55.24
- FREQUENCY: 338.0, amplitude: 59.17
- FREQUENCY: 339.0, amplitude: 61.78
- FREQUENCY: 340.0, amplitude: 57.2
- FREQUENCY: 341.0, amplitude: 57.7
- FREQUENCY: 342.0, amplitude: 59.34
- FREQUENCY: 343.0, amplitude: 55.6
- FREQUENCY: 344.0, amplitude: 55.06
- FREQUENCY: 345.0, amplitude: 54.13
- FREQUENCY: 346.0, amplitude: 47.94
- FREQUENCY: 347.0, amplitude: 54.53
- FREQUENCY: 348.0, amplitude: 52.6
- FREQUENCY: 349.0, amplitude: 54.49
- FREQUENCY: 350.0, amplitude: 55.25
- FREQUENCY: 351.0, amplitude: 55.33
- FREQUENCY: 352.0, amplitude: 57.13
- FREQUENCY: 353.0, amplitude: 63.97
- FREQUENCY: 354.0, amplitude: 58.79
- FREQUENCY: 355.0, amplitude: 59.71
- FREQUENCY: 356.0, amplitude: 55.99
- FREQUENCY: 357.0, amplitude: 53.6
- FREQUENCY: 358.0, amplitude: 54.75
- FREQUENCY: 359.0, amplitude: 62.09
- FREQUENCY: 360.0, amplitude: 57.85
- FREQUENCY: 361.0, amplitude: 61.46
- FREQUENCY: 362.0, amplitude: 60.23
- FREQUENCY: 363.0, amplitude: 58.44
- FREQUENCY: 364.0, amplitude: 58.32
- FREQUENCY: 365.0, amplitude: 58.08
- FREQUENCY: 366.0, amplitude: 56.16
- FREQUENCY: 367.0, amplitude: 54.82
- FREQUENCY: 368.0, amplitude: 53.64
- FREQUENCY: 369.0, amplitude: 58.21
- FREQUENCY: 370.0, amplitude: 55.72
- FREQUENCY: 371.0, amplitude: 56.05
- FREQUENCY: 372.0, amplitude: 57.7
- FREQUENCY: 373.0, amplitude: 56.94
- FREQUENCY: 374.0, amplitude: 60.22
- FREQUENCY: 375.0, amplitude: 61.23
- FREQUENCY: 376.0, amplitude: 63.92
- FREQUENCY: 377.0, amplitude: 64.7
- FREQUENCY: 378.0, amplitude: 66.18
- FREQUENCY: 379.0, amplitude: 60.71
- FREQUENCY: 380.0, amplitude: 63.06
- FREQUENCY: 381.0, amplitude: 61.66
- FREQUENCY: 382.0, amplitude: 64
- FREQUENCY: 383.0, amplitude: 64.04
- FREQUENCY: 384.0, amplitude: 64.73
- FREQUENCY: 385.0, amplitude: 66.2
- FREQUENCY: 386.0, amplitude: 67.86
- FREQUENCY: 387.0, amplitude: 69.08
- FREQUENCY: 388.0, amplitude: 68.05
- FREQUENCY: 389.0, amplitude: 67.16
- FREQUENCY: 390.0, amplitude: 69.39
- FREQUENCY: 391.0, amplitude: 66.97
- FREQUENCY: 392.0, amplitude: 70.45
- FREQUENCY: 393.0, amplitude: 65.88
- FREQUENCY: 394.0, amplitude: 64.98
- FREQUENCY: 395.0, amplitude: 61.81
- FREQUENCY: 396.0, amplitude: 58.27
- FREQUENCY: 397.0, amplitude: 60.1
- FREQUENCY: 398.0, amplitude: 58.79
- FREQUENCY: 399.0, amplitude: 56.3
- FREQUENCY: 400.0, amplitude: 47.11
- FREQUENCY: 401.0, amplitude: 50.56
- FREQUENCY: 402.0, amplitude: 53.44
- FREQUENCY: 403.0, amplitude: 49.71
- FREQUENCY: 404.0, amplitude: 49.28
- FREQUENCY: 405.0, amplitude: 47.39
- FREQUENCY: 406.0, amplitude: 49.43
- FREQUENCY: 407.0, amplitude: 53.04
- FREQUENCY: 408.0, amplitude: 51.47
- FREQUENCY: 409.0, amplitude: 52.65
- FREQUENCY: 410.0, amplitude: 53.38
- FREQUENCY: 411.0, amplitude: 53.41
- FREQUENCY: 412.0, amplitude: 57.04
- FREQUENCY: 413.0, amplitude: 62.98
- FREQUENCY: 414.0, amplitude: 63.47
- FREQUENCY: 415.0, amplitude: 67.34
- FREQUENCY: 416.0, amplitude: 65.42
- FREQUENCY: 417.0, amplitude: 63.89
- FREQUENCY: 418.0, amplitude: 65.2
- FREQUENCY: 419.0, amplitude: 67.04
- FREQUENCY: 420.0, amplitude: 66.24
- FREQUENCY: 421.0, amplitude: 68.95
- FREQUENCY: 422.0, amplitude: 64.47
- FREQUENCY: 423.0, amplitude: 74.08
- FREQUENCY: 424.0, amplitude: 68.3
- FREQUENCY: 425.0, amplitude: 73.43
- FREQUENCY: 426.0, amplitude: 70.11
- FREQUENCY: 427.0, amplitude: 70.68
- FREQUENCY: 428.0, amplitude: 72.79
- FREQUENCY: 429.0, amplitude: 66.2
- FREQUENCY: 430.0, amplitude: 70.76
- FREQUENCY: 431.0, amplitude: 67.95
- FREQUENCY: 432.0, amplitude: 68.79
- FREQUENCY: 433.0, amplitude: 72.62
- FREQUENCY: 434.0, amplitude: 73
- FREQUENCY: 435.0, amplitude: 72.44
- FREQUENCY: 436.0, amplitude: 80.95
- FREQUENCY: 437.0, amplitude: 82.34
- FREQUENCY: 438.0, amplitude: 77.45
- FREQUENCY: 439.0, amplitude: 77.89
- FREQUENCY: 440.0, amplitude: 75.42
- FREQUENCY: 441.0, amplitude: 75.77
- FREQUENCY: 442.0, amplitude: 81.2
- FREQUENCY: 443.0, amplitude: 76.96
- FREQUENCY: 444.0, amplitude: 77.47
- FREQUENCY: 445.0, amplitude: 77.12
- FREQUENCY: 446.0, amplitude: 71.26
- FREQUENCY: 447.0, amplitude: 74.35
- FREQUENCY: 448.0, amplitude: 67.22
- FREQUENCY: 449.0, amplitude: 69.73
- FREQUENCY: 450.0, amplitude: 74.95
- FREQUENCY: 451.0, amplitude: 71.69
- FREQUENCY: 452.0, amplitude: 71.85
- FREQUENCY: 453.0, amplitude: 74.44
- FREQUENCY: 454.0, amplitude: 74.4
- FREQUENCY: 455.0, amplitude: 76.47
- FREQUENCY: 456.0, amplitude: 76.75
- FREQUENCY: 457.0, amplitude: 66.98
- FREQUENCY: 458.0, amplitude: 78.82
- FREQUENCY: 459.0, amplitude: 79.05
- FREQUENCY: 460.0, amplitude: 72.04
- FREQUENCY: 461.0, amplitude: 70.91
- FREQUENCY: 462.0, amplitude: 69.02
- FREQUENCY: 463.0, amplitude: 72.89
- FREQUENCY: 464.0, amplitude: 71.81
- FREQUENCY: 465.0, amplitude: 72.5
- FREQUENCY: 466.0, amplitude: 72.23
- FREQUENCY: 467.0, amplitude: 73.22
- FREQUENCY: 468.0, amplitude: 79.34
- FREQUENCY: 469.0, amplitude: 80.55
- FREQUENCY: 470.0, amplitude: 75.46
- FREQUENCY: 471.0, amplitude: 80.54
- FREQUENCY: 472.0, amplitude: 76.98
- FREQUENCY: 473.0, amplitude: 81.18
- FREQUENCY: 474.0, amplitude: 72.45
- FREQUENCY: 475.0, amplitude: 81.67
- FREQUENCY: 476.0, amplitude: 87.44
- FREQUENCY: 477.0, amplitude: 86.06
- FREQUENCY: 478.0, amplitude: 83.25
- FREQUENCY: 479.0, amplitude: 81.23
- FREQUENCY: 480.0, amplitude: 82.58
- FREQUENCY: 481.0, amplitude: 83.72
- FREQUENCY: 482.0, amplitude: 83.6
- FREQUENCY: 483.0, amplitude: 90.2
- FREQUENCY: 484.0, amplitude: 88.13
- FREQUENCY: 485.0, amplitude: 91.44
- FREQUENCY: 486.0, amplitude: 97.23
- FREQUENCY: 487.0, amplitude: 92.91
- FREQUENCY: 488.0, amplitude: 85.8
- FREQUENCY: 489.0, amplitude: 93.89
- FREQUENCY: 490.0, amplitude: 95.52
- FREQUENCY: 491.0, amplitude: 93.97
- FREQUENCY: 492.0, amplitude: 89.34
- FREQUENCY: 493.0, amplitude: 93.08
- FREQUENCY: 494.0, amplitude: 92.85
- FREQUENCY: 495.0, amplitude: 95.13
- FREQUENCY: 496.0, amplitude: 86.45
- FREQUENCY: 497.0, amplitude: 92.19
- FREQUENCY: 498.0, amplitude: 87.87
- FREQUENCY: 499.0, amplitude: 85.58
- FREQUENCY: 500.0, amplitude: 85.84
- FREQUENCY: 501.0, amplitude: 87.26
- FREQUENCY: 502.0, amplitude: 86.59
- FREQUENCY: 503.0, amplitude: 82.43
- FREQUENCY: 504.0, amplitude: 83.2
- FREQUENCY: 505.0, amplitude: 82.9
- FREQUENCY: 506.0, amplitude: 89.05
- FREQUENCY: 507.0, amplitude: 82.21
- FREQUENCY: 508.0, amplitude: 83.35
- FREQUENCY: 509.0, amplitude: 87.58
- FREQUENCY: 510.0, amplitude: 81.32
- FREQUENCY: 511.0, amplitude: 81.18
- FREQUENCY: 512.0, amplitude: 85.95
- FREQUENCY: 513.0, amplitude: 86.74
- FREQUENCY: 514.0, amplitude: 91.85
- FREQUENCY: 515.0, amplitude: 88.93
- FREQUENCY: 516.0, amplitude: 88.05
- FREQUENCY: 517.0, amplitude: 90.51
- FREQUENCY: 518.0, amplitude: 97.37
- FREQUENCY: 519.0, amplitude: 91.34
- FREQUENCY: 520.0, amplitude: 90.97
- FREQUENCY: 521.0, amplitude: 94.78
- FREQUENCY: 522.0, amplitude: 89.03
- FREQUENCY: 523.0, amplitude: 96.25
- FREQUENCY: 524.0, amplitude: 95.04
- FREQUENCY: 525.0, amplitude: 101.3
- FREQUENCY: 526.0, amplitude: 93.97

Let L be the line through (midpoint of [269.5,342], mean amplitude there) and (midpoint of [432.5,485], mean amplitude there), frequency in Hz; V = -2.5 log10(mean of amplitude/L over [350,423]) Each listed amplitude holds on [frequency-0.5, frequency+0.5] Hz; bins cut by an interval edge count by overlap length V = 0.09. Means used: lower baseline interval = 51.8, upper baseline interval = 77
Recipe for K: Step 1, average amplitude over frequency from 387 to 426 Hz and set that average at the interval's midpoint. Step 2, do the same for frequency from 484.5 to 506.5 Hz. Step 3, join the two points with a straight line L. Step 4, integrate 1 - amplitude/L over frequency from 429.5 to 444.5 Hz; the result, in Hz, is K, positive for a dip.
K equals -1.0 Hz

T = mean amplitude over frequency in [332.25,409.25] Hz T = 58.5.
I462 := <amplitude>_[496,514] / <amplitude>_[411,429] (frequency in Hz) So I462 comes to 1.28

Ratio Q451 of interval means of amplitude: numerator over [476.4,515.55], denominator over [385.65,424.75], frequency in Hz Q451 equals 1.44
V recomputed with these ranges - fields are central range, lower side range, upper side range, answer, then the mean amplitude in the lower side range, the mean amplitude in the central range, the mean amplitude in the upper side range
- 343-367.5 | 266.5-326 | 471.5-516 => 0.077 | 49.8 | 56.7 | 86.8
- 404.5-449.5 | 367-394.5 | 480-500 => 0.104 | 63.1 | 68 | 90.2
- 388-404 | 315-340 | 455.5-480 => 0.115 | 57.1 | 60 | 76.9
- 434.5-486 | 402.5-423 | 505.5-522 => -0.071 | 59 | 77.5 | 88.2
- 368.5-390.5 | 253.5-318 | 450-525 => 0.035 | 48.5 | 63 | 84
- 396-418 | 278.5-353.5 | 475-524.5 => 0.256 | 53.1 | 55.8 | 88.5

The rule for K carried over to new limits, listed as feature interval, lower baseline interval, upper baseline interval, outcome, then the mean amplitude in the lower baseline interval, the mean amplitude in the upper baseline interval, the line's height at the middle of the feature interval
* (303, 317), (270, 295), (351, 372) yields -1.0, 46.4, 57.7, 50.4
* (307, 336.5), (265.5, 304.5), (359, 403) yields -2.2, 47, 60.8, 52.3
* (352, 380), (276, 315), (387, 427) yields -1.1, 49.1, 61.2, 56.7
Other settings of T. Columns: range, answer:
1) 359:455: 64.7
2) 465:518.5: 85.8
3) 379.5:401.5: 63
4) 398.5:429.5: 60.5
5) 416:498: 77.7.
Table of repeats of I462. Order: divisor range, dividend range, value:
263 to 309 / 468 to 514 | 1.81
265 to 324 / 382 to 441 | 1.30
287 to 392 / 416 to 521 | 1.41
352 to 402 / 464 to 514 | 1.40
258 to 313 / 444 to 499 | 1.68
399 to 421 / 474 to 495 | 1.55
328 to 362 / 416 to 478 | 1.29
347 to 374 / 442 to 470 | 1.29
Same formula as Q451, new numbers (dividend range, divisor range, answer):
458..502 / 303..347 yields 1.50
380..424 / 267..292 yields 1.30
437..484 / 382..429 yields 1.24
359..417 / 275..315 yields 1.22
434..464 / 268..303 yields 1.59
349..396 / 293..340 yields 1.13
